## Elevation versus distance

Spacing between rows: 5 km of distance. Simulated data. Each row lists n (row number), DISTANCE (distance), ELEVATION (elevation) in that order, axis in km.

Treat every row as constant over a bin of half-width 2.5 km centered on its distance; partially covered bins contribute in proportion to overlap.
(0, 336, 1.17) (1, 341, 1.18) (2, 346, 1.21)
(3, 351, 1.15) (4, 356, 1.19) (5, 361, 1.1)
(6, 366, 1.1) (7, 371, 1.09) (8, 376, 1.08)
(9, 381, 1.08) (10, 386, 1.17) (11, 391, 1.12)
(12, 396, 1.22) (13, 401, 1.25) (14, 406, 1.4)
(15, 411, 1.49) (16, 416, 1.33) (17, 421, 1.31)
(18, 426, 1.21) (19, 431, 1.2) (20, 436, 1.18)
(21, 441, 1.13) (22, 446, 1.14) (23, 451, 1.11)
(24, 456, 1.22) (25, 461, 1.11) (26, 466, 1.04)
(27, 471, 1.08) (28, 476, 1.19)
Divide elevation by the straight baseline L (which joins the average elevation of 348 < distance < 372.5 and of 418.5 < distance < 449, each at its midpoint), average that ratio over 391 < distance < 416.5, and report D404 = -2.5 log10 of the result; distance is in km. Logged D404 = -0.13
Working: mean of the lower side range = 1.13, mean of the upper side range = 1.19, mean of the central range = 1.32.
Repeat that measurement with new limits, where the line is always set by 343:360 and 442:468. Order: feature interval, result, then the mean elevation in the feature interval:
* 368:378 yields 0.08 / 1.09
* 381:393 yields 0.02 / 1.13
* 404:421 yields -0.21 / 1.39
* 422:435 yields -0.07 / 1.21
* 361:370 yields 0.07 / 1.1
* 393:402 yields -0.07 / 1.23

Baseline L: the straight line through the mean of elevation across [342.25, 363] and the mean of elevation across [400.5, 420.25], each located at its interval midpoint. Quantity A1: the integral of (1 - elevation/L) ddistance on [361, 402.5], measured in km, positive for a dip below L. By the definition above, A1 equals 4.5 km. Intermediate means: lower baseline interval 1.17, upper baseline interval 1.37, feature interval 1.13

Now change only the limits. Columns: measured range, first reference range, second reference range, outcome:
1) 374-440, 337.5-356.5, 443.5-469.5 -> -4.8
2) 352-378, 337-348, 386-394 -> 1.2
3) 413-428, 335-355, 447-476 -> -2.0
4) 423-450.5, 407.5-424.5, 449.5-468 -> 1.7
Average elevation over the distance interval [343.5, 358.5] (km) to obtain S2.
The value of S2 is 1.18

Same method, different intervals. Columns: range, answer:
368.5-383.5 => 1.08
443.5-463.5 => 1.15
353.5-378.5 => 1.11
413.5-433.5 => 1.26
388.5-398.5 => 1.17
